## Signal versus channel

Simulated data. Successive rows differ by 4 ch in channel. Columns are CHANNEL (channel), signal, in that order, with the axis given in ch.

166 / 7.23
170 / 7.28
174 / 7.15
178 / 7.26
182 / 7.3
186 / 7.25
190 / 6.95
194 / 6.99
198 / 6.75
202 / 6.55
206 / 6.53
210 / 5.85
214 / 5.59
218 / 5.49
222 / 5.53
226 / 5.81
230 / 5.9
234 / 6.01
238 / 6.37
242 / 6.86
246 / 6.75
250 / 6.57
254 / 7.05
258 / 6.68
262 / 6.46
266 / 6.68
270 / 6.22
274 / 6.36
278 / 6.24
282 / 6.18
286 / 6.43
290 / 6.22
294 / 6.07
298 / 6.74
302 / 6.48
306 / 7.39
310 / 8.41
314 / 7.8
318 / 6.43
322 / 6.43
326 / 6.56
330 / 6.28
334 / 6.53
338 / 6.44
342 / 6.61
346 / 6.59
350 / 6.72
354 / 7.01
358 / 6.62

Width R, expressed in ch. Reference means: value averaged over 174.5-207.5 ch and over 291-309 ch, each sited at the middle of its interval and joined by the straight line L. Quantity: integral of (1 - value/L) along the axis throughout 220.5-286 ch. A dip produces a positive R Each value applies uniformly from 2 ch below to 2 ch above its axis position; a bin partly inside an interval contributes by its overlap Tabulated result 4.5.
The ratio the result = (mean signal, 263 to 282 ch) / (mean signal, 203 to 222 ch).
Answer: 1.08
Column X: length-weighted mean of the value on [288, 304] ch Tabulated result 6.38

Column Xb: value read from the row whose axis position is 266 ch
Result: 6.68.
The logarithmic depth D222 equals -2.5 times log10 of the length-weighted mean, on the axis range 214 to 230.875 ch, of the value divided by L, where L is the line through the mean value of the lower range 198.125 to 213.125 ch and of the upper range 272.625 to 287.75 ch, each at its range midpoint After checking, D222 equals 0.12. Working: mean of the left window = 6.31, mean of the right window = 6.3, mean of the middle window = 5.66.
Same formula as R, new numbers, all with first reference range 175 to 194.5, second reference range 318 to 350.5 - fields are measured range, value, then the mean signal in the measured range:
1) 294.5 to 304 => 0.2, 6.52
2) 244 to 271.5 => 0.8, 6.64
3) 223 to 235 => 1.9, 5.87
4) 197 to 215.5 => 2.2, 6.25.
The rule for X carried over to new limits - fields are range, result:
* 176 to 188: 7.27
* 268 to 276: 6.29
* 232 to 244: 6.41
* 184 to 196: 7.06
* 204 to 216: 5.99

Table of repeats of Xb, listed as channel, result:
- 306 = 7.39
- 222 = 5.53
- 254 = 7.05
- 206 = 6.53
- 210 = 5.85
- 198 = 6.75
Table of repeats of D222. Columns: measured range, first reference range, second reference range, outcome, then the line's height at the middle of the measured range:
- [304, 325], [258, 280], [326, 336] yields -0.131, 6.43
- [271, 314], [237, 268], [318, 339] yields -0.023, 6.56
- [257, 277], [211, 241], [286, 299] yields -0.054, 6.14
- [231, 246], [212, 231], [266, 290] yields -0.101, 5.85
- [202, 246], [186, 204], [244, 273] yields 0.118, 6.75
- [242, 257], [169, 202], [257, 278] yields -0.034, 6.59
